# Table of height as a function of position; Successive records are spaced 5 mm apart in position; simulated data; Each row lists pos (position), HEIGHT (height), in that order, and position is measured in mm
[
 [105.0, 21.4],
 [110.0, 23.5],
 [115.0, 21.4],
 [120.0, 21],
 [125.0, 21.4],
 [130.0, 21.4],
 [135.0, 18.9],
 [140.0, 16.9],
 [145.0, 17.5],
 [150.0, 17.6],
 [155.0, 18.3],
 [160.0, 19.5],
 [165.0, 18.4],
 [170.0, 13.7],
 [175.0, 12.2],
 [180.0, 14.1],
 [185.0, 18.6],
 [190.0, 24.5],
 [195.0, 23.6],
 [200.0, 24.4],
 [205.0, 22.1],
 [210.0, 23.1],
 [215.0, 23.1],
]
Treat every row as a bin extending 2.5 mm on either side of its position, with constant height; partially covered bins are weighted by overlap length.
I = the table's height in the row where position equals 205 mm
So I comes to 22.1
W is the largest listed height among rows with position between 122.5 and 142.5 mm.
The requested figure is 21.4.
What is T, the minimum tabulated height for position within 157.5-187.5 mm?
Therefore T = 12.2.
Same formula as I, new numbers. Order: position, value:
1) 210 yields 23.1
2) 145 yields 17.5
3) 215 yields 23.1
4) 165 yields 18.4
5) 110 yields 23.5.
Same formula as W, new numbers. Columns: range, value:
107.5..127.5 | 23.5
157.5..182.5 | 19.5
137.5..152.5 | 17.6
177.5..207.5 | 24.5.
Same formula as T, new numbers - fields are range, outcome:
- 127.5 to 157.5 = 16.9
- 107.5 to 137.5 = 18.9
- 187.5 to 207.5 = 22.1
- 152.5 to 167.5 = 18.3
